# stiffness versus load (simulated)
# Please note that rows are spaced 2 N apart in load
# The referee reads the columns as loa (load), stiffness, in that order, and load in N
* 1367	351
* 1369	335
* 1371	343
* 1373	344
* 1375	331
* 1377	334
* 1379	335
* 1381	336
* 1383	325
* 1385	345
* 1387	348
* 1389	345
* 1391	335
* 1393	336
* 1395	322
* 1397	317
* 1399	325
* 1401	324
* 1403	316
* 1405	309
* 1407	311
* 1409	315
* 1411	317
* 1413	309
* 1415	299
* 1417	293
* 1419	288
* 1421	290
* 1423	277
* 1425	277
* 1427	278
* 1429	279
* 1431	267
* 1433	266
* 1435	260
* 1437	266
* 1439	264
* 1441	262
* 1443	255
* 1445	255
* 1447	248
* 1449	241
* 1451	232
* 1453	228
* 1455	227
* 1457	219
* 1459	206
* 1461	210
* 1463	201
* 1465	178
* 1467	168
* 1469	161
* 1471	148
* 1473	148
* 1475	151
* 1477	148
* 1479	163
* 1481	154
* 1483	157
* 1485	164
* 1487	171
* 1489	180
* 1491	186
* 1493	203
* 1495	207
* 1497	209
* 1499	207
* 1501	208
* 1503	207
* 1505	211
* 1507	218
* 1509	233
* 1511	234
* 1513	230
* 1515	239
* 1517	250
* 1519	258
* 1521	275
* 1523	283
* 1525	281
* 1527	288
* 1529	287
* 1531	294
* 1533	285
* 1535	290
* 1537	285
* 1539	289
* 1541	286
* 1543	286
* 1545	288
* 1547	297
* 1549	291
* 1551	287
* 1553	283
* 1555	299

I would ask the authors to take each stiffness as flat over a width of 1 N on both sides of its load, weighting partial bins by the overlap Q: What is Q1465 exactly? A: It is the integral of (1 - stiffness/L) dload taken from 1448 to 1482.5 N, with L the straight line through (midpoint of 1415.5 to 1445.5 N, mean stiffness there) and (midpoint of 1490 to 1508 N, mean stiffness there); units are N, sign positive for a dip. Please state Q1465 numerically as 7.66 N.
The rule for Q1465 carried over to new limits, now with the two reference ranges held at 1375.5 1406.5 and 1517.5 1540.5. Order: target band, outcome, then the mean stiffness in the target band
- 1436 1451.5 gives 2.90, 254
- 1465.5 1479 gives 6.55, 156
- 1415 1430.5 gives 1.72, 284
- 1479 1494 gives 6.27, 173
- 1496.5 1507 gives 2.97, 209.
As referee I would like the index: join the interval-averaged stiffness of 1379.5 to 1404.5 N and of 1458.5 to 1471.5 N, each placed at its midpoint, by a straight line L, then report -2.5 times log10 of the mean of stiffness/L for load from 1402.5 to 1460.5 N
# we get -0.09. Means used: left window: 331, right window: 182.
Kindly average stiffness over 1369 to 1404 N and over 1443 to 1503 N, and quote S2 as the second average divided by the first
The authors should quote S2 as 0.58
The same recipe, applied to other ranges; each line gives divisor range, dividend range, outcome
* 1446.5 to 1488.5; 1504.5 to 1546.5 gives 1.44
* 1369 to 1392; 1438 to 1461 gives 0.71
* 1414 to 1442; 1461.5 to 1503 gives 0.64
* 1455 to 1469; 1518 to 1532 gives 1.43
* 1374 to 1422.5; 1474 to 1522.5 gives 0.63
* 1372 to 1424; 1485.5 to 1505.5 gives 0.62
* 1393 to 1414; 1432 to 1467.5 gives 0.74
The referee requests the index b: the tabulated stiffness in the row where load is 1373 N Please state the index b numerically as 344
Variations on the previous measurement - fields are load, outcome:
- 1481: 154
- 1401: 324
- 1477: 148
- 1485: 164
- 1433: 266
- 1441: 262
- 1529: 287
